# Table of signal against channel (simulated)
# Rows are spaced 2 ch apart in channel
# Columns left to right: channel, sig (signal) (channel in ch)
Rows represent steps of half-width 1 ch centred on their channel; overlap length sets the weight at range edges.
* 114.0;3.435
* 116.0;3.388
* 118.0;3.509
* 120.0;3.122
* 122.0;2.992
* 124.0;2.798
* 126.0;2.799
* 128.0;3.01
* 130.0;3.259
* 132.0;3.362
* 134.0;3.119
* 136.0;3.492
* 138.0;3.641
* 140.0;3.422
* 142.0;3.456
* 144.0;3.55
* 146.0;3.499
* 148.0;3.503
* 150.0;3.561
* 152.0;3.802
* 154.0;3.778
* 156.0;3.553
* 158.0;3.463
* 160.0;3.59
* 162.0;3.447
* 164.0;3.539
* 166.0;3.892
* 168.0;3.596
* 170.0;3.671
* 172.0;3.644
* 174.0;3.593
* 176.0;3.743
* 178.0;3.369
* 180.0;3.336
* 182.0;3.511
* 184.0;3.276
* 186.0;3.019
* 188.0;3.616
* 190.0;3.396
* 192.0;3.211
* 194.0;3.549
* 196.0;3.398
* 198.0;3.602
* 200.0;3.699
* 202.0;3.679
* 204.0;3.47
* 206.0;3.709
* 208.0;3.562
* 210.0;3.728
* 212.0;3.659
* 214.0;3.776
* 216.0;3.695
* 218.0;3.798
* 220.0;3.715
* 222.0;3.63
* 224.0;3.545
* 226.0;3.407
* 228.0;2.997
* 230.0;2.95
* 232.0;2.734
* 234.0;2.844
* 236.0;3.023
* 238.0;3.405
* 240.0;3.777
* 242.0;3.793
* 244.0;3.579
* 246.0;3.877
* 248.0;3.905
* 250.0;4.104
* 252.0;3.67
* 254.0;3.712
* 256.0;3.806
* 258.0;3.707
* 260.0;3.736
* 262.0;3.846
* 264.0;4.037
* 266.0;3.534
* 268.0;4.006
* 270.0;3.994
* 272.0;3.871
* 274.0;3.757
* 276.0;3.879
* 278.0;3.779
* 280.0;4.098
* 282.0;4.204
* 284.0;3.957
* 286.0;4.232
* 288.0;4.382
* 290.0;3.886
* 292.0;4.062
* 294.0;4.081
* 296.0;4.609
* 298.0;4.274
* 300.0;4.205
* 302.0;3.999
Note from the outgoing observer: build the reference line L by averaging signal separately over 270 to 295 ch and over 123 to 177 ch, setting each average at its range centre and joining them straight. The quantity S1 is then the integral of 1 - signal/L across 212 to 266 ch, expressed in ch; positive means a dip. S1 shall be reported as 3.6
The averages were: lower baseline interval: 3.47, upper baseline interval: 4.01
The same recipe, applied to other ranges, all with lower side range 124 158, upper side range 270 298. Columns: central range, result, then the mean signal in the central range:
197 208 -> 0.2 ch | 3.63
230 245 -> 2.2 ch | 3.28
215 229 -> 0.9 ch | 3.54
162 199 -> 0.9 ch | 3.5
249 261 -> 0.4 ch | 3.79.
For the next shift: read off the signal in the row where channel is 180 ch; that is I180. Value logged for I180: 3.336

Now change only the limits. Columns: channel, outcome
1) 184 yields 3.276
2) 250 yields 4.104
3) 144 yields 3.55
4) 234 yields 2.844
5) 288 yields 4.382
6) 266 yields 3.534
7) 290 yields 3.886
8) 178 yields 3.369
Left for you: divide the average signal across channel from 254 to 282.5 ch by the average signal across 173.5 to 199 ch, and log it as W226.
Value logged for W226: 1.13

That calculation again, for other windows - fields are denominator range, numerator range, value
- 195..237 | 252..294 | 1.13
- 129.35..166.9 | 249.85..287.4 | 1.10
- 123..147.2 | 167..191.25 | 1.06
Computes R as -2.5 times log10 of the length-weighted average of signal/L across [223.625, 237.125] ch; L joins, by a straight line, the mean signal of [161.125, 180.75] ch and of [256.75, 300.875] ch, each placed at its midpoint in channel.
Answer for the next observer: 0.24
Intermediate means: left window 3.59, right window 4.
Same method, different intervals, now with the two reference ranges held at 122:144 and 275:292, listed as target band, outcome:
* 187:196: 0.04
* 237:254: 0.02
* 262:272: 0.02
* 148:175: -0.07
